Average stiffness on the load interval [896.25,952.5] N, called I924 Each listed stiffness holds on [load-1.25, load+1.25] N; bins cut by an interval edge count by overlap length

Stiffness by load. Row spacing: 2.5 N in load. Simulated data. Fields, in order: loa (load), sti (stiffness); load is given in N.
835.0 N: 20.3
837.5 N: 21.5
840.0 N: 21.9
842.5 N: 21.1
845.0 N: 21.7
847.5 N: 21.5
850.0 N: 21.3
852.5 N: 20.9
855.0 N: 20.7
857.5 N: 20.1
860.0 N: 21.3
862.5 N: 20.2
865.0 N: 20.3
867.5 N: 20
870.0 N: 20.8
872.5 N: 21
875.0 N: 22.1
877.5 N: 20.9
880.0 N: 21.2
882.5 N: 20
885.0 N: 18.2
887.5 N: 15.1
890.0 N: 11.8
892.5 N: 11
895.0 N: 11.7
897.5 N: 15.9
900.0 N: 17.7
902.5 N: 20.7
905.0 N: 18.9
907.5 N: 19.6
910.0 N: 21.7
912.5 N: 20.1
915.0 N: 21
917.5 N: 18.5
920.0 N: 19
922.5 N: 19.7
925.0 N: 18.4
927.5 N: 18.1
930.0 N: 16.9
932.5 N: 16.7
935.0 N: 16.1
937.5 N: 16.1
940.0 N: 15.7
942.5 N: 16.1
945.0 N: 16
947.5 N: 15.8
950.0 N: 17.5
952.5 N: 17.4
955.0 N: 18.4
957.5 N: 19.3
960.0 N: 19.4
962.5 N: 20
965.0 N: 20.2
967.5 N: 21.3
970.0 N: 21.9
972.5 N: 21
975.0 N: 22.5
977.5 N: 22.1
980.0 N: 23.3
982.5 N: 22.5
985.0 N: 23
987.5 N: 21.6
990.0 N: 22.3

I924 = 18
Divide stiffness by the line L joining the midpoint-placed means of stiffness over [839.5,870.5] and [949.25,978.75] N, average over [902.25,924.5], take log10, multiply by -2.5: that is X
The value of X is 0.04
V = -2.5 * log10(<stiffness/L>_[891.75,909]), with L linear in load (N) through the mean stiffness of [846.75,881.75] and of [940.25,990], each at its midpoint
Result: 0.221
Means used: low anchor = 20.9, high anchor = 19.9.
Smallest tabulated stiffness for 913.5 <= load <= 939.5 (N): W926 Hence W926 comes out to 16.1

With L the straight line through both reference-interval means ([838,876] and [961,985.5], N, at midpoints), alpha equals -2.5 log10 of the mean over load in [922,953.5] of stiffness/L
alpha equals 0.26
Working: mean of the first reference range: 21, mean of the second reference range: 21.7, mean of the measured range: 16.9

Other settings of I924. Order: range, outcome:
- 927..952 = 16.5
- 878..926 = 17.9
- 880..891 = 16.9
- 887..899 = 13.1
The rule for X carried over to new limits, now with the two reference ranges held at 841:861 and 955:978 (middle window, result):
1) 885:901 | 0.43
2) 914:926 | 0.08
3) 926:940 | 0.24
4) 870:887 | 0.03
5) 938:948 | 0.29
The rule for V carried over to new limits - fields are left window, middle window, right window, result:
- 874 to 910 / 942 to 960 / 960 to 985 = 0.180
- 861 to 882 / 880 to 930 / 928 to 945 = 0.034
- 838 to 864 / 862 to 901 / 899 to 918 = 0.142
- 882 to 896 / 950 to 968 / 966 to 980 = 0.078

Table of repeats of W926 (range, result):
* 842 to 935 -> 11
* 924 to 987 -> 15.7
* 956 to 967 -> 19.3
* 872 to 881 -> 20.9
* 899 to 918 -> 17.7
